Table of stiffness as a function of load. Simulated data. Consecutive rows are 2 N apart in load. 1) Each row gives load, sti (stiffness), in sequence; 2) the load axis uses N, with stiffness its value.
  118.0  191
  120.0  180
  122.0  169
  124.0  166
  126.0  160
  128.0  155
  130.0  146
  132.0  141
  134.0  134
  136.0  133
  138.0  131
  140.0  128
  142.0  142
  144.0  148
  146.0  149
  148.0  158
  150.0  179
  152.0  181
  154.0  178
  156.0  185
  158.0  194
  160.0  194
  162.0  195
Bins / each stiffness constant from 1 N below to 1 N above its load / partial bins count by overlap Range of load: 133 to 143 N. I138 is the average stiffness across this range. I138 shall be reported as 134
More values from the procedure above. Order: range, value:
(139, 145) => 139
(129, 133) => 144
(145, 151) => 162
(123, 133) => 154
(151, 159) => 184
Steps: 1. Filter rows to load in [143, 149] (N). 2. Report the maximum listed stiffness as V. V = 158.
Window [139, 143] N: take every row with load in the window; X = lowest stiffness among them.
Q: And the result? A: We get 128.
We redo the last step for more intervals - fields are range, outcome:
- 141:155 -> 142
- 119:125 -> 166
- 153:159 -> 178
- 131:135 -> 134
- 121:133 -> 141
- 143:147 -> 148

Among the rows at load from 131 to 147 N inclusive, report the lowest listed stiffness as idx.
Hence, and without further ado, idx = 128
